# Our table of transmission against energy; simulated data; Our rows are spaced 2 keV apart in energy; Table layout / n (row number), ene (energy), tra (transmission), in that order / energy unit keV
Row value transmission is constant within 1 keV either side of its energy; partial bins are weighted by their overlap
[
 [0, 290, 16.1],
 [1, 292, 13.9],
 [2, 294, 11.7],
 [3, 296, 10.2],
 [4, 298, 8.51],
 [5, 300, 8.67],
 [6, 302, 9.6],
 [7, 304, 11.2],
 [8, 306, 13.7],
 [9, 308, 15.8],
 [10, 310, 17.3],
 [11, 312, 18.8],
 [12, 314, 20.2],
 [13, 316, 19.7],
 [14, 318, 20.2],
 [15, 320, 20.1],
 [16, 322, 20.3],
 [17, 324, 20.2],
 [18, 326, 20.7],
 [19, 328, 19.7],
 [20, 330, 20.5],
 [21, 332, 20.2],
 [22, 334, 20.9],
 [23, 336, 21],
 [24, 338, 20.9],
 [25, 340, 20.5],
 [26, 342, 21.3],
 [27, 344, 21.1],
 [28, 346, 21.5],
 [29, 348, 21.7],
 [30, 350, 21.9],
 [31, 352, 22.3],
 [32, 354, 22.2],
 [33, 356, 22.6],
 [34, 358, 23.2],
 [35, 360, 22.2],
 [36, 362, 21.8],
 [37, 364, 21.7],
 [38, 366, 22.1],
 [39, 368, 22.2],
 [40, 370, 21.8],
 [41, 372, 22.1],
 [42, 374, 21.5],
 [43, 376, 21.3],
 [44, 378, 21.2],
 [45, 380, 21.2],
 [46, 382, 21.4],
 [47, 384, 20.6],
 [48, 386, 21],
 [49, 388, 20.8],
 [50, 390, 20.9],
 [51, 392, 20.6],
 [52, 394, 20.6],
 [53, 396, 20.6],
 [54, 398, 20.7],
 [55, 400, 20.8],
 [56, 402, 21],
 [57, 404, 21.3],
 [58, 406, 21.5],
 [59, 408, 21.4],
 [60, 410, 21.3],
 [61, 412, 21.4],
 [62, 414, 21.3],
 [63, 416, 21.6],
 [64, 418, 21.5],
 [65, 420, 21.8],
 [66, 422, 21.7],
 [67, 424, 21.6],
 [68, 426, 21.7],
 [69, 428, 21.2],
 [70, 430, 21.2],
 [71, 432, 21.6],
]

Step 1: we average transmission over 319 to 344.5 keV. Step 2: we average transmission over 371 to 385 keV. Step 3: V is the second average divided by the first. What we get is 1.04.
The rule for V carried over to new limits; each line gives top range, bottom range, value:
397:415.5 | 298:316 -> 1.47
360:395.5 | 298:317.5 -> 1.44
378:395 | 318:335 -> 1.03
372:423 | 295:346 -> 1.19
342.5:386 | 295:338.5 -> 1.27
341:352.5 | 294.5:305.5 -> 2.18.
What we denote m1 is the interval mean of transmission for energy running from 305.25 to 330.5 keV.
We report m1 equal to 19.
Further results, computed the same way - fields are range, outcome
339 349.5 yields 21.3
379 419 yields 21.1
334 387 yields 21.6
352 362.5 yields 22.4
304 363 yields 20.3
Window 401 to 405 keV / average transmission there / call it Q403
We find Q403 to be 21.1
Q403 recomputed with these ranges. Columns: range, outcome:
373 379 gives 21.3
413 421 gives 21.6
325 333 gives 20.3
